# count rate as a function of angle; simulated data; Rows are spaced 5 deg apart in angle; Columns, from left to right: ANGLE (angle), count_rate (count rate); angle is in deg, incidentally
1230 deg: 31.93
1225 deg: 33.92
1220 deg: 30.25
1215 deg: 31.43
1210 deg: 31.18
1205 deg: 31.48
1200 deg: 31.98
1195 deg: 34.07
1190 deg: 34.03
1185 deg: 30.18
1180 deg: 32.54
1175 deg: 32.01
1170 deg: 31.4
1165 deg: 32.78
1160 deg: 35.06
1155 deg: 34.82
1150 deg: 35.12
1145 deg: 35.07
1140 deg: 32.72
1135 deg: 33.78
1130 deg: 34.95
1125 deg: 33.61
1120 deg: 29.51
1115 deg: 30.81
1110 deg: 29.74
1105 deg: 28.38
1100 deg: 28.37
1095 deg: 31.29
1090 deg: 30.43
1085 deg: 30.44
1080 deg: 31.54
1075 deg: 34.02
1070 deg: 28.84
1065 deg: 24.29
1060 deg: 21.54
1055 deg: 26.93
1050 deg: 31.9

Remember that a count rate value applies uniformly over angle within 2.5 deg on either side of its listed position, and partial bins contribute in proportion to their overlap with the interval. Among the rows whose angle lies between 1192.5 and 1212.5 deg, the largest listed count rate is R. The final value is 34.07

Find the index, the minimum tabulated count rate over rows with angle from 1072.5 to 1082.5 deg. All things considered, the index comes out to 31.54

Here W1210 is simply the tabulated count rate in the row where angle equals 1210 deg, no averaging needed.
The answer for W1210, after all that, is 31.18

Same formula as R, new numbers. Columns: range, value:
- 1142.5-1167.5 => 35.12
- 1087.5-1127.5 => 33.61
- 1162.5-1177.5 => 32.78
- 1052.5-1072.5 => 28.84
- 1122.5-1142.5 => 34.95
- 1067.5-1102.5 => 34.02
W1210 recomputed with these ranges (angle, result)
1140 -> 32.72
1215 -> 31.43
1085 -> 30.44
